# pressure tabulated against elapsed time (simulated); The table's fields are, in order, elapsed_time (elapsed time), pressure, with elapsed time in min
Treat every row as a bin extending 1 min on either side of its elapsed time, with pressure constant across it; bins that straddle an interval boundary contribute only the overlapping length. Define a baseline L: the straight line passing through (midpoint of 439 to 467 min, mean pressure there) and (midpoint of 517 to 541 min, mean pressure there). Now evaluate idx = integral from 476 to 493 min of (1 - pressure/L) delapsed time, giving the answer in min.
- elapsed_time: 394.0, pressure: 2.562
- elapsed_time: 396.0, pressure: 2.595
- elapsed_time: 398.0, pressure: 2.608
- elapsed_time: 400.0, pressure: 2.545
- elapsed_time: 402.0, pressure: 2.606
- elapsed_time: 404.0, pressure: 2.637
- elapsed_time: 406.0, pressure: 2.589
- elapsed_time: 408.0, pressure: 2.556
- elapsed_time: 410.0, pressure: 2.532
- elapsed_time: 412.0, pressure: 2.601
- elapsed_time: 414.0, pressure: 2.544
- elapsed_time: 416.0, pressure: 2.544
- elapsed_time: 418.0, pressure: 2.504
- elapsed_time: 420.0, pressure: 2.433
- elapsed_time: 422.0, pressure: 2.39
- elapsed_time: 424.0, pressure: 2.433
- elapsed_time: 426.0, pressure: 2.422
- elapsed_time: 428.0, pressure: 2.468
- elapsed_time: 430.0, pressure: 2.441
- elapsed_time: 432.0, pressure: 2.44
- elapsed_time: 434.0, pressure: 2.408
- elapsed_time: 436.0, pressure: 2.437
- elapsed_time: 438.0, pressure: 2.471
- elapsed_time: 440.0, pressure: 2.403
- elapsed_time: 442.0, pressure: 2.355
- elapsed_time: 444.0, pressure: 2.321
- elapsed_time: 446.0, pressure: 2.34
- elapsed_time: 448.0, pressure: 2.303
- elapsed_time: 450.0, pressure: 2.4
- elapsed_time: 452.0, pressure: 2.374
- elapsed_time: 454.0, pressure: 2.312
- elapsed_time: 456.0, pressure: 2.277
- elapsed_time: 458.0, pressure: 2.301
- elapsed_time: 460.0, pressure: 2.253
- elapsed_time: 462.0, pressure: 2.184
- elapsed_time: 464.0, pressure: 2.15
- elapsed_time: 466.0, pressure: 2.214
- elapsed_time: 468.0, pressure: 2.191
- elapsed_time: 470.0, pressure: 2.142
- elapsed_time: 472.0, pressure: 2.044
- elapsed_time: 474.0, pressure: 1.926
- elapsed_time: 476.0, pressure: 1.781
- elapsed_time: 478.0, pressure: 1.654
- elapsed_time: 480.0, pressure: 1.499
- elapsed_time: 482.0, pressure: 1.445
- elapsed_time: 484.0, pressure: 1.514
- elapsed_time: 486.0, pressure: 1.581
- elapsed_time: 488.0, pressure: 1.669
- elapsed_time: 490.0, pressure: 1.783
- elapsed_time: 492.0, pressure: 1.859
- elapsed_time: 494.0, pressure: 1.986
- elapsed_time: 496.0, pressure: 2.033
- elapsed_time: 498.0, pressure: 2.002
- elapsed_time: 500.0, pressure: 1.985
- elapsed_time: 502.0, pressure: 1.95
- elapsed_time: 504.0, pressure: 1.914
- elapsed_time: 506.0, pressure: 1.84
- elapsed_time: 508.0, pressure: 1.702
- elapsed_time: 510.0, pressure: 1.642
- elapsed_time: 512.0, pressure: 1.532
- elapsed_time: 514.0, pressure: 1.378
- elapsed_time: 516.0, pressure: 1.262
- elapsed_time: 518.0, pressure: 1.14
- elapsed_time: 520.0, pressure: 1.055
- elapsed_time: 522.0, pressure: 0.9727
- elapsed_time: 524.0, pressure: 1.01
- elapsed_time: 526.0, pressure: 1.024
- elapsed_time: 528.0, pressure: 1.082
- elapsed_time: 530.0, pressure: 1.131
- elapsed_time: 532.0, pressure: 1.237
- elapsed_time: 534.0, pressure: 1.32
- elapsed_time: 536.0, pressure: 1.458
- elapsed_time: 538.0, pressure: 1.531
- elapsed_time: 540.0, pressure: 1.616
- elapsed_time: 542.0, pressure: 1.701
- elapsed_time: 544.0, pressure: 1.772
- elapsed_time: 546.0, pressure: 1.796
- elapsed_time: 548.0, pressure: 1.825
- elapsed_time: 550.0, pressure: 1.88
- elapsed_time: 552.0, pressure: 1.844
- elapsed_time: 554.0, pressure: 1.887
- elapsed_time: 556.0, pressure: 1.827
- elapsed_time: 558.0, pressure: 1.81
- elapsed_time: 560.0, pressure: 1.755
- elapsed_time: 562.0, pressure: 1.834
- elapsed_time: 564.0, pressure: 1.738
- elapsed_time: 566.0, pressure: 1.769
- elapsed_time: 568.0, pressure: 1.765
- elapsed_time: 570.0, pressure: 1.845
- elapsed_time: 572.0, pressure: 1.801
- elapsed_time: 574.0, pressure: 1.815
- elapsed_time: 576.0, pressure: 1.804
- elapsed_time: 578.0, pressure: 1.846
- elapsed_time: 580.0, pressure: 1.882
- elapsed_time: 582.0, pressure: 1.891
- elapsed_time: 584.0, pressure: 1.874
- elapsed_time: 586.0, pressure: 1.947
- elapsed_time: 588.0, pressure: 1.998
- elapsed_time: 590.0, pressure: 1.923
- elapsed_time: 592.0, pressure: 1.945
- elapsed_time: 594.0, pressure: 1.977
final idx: 1.9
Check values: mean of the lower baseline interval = 2.3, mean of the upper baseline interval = 1.21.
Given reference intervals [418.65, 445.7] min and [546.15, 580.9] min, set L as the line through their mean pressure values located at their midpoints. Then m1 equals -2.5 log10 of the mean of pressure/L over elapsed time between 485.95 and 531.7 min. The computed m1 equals 0.33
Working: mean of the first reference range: 2.42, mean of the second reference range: 1.82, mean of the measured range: 1.54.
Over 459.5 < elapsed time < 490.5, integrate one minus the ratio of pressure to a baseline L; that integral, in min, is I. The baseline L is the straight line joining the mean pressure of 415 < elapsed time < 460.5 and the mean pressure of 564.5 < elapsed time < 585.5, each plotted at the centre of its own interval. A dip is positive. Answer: 5.1 min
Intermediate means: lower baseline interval 2.39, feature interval 1.87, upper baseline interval 1.83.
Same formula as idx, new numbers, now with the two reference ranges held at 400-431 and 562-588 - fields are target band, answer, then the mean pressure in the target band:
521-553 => 8.7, 1.45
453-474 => 1.1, 2.19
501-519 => 4.4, 1.6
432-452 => 0.1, 2.38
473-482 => 2.3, 1.68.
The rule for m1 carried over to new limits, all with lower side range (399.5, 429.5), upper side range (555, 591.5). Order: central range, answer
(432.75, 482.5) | 0.08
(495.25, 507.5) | 0.11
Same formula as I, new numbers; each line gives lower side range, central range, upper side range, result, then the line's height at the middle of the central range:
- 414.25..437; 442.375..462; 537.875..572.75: 0.00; 2.31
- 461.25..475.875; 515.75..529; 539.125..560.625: 5.80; 1.9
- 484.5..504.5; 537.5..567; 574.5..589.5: 1.66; 1.88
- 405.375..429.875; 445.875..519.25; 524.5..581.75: 7.24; 2.1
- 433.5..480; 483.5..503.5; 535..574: 1.89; 2.04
